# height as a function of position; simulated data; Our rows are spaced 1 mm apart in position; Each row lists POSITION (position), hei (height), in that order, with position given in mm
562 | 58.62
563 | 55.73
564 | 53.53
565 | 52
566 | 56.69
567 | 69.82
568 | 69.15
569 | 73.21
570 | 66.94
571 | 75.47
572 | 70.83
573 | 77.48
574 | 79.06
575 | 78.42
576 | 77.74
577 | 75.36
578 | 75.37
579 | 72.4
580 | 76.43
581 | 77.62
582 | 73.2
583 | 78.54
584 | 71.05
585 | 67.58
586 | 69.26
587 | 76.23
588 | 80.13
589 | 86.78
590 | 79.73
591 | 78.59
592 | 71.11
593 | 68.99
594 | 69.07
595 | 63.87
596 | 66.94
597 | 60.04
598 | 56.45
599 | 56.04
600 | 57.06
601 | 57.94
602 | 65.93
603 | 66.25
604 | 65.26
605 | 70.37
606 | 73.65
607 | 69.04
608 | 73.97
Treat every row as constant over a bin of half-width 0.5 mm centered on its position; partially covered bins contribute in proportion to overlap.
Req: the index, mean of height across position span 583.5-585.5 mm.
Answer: 69.3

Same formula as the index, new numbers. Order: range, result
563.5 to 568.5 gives 60.2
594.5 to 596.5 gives 65.4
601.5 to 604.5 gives 65.8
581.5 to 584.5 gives 74.3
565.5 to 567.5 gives 63.3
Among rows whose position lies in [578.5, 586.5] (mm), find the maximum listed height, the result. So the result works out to 78.54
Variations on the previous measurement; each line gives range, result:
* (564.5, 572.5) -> 75.47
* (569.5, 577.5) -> 79.06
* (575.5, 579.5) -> 77.74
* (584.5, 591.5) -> 86.78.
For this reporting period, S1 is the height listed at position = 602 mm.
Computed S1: 65.93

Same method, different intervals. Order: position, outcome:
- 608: 73.97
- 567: 69.82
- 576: 77.74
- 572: 70.83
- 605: 70.37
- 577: 75.36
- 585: 67.58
